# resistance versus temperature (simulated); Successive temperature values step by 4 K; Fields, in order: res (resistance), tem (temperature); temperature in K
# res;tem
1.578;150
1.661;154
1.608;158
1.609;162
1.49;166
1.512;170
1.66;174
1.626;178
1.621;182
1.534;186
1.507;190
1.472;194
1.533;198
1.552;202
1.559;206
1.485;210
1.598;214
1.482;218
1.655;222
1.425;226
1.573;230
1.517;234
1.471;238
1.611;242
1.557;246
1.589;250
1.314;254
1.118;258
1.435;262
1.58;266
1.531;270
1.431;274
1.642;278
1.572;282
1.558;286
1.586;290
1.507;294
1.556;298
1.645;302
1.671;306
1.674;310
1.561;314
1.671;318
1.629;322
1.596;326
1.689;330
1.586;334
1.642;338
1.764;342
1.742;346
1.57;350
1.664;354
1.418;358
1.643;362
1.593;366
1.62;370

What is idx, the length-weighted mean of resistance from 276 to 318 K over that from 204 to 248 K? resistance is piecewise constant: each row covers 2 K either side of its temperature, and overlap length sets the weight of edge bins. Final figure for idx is 1.0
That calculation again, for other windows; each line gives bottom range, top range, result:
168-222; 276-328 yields 1.03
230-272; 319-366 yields 1.10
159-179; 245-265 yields 0.89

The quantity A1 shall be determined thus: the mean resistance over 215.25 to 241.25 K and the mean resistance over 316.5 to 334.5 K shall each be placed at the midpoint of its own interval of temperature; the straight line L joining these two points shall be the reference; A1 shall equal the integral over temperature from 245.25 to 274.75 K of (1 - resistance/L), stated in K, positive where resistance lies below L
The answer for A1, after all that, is 2.3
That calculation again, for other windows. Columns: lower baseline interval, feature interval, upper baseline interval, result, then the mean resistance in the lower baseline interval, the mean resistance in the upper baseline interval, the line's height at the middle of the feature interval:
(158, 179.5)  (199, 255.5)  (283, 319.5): 2.1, 1.58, 1.6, 1.59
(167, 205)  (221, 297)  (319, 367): 3.9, 1.56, 1.63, 1.59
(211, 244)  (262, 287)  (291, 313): 0.6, 1.54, 1.61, 1.58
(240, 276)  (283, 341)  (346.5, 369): -3.1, 1.46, 1.59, 1.53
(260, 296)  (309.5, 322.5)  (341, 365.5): -0.4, 1.54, 1.63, 1.58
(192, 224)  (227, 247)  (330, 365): 0.3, 1.54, 1.63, 1.56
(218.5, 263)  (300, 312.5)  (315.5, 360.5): -0.6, 1.48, 1.63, 1.58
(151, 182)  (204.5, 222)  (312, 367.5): 0.7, 1.6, 1.63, 1.6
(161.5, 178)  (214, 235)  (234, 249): 0.2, 1.57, 1.55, 1.55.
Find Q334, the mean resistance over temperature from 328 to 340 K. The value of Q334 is 1.64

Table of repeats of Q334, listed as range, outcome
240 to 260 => 1.44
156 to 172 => 1.55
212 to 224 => 1.58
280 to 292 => 1.57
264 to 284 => 1.55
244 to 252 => 1.57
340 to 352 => 1.69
